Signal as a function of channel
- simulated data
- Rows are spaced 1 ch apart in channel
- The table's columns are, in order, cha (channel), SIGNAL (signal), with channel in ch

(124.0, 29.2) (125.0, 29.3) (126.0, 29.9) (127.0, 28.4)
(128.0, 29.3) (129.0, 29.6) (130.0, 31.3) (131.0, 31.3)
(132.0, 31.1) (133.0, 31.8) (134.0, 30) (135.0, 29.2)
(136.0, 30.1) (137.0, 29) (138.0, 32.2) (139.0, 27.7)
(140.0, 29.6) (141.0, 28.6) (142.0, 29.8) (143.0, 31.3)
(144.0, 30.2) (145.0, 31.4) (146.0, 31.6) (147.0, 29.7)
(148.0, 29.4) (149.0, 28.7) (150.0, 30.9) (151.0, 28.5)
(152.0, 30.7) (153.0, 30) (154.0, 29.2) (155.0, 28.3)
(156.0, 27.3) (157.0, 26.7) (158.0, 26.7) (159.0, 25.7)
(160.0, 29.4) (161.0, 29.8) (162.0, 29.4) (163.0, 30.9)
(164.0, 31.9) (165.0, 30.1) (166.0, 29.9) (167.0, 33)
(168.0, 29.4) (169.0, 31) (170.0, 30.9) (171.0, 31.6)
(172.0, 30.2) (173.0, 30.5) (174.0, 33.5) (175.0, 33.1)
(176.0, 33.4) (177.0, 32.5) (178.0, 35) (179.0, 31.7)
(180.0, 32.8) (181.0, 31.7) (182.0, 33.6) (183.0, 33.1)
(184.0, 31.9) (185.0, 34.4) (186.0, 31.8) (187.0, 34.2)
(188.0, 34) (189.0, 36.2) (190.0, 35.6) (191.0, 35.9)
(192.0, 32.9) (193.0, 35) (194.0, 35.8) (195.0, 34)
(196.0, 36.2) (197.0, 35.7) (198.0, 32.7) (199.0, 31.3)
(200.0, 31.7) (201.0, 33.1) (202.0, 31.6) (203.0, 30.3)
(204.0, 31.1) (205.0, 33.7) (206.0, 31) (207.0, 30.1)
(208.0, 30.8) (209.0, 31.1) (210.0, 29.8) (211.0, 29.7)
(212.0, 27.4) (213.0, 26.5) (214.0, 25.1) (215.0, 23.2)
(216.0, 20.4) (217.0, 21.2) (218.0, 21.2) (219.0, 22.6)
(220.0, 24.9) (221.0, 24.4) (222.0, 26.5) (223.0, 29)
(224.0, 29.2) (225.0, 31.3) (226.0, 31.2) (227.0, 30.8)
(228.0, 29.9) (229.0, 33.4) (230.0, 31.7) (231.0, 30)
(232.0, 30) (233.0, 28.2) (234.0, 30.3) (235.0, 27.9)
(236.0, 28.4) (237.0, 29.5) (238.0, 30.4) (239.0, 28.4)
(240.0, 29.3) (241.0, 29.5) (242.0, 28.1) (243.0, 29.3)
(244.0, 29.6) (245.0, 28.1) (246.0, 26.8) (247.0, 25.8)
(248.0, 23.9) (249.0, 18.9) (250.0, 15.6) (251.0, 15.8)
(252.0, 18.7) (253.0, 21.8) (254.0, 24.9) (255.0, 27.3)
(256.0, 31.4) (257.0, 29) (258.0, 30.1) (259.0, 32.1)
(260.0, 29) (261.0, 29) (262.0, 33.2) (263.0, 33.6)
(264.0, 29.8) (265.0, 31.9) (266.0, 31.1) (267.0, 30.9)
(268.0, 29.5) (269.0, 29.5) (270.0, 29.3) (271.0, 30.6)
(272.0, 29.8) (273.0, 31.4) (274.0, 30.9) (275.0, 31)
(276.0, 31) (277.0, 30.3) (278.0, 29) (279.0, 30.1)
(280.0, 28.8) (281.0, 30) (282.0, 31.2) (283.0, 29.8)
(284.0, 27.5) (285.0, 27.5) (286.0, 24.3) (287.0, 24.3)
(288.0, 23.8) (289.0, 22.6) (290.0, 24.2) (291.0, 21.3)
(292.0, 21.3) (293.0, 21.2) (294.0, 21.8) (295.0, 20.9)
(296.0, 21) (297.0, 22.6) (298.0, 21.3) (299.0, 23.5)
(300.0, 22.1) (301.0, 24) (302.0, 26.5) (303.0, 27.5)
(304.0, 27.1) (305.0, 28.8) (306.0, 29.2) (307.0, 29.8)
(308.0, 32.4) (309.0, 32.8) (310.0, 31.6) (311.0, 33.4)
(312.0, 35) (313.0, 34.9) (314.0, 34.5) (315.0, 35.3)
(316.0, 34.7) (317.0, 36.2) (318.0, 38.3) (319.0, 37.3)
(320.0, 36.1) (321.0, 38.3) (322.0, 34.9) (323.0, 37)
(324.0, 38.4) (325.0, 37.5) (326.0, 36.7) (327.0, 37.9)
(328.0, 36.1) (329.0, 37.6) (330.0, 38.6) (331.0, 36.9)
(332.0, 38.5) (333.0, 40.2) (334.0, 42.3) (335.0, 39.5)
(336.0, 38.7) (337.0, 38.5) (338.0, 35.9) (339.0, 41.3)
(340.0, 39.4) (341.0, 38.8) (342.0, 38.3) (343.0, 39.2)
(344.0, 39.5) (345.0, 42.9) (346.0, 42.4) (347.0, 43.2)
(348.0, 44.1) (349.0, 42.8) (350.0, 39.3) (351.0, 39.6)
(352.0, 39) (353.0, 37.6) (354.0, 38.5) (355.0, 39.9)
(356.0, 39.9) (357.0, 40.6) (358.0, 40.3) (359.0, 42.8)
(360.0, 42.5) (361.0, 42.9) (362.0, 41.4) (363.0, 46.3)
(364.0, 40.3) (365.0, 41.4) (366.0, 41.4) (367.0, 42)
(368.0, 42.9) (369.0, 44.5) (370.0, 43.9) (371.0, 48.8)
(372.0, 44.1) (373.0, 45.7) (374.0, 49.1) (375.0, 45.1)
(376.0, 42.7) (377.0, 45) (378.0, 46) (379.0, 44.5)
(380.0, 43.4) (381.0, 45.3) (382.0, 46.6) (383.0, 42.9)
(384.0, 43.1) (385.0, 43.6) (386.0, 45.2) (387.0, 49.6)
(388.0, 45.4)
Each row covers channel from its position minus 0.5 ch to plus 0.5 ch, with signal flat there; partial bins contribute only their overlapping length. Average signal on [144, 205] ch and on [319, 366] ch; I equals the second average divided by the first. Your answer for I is 1.3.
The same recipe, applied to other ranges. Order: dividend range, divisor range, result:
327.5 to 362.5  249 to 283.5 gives 1.40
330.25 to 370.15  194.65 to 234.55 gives 1.39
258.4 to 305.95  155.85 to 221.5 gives 0.89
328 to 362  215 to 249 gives 1.44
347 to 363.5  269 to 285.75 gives 1.38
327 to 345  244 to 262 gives 1.52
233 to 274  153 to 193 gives 0.89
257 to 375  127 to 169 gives 1.15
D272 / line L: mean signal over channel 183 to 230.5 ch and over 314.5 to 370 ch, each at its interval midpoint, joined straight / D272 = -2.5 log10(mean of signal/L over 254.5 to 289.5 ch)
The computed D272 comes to 0.18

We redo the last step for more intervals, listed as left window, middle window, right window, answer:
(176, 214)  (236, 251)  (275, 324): 0.17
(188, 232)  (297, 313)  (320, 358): 0.28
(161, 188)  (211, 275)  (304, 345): 0.22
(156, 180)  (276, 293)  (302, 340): 0.28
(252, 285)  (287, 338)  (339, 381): 0.14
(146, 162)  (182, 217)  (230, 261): -0.13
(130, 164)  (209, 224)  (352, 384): 0.31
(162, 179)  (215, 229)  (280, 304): 0.08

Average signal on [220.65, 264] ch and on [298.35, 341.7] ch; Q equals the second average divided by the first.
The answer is 1.24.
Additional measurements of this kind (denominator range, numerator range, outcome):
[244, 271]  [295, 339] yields 1.22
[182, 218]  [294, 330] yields 1.01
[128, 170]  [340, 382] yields 1.42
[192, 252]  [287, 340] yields 1.12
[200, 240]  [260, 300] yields 0.96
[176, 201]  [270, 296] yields 0.80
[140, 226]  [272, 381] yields 1.16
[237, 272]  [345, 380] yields 1.54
